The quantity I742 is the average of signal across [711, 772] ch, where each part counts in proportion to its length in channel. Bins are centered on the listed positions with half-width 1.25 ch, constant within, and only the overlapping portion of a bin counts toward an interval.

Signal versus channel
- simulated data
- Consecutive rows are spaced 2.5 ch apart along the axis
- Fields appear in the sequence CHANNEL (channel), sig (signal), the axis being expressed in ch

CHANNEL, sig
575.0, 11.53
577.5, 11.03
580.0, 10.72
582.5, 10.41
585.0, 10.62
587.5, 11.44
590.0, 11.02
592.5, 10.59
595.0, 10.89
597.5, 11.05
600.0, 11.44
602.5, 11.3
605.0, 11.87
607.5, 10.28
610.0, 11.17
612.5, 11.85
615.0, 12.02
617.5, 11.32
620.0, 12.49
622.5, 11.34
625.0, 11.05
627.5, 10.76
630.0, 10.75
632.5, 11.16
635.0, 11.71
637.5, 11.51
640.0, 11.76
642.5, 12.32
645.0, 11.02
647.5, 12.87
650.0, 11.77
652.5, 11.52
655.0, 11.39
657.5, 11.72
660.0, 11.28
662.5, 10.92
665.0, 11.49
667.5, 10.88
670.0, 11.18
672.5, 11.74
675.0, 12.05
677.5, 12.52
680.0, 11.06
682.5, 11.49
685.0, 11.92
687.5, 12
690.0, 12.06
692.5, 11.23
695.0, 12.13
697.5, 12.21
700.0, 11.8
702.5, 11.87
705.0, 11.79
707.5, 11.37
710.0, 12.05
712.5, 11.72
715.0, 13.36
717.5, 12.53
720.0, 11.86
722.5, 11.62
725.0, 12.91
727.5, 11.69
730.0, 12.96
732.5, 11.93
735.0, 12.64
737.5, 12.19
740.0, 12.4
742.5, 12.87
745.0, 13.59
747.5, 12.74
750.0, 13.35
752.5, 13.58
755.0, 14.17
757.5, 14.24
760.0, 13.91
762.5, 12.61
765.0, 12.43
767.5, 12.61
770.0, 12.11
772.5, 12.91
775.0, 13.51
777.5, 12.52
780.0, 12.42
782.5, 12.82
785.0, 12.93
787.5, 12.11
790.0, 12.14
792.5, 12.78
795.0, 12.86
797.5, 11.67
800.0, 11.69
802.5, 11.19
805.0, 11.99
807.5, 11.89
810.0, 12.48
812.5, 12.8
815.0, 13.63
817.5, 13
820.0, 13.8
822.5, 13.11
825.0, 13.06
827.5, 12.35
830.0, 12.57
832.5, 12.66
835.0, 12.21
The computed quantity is 12.7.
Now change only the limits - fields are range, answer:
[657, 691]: 11.6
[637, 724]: 11.8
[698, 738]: 12.1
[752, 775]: 13.2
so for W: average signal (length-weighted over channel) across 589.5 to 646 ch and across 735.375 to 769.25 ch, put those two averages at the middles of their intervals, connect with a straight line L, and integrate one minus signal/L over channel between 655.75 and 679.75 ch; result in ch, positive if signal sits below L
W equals 1.0 ch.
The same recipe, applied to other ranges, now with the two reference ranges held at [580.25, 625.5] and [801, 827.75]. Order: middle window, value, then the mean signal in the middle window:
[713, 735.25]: -0.56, 12.4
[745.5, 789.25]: -2.33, 13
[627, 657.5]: -0.21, 11.6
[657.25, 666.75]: 0.28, 11.3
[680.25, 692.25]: 0.05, 11.7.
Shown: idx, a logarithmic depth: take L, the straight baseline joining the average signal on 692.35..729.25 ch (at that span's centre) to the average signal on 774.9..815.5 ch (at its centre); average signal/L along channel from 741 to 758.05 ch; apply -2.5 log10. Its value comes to -0.107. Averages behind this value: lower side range 12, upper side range 12.4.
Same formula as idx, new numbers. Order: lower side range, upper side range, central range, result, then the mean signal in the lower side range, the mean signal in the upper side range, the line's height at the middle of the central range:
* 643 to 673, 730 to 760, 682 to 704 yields 0.024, 11.5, 13.1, 12.1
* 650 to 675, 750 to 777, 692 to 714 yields 0.026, 11.4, 13.2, 12.1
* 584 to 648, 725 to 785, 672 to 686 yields 0.023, 11.4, 12.9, 12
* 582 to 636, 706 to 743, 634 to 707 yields 0.007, 11.2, 12.3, 11.8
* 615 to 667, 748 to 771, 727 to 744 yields 0.038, 11.5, 13.2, 12.9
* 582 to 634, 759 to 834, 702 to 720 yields -0.011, 11.2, 12.6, 12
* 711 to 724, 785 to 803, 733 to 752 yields -0.053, 12.2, 12.2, 12.2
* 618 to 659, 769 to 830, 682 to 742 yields -0.006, 11.6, 12.6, 12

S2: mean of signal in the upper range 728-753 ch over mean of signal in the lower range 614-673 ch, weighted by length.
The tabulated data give 1.11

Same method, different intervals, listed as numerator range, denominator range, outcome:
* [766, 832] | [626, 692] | 1.09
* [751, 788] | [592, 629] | 1.15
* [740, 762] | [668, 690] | 1.15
